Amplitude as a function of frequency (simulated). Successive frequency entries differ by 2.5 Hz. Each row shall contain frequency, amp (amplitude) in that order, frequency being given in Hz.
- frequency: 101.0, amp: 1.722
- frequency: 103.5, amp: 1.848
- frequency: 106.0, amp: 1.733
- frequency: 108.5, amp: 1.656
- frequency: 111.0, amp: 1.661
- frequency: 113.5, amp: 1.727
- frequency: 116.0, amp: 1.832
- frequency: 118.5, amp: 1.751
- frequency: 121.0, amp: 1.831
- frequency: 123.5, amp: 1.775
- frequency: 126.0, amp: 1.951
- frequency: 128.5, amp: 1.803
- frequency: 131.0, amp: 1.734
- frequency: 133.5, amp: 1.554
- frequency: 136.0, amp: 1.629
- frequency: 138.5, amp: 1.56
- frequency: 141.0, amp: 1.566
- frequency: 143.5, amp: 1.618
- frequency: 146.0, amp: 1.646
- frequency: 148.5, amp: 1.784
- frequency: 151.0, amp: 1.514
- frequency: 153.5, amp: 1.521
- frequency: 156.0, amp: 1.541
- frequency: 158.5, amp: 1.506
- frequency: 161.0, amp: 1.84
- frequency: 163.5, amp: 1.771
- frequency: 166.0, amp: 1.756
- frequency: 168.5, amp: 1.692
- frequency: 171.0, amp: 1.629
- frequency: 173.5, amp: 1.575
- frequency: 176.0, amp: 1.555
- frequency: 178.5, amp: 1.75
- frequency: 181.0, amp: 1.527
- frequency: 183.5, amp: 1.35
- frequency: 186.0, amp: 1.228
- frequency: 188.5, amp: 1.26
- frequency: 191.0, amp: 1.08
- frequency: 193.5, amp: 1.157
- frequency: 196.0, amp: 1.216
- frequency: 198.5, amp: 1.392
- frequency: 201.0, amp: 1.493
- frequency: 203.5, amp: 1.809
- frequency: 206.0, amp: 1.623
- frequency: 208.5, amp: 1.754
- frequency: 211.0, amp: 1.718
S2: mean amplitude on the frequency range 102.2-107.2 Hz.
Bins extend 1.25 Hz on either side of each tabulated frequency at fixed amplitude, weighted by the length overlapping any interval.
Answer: 1.79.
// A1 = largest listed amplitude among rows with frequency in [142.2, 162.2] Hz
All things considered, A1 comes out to 1.84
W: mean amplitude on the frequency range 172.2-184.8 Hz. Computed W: 1.55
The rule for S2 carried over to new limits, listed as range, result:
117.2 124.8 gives 1.79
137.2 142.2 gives 1.56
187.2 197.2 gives 1.18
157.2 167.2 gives 1.72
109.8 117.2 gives 1.74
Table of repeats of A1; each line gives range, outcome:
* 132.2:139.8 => 1.629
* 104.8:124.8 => 1.832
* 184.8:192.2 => 1.26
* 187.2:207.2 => 1.809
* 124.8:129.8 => 1.951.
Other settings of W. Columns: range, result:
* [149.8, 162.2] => 1.58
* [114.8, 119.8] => 1.79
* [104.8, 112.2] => 1.68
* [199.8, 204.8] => 1.65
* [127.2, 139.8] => 1.66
